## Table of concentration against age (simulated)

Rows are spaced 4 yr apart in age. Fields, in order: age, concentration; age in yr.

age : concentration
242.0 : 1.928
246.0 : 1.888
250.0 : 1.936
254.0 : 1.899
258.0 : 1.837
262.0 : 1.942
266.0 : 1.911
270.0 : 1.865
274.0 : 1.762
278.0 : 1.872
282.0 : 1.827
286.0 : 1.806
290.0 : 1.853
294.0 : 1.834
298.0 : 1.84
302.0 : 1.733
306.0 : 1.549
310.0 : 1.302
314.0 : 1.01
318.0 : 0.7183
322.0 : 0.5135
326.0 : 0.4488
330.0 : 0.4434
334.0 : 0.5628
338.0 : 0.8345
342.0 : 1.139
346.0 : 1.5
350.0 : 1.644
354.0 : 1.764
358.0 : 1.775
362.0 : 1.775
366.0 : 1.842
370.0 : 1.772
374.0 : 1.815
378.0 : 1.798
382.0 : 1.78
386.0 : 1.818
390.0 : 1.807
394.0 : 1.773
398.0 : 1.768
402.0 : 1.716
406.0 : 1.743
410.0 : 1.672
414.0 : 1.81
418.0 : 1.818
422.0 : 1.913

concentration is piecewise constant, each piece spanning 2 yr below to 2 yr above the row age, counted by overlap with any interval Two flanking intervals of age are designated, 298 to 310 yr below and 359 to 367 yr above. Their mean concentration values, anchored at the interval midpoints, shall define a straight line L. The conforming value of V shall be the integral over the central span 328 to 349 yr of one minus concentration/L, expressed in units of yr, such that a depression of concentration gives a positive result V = 9.7 yr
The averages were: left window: 1.62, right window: 1.8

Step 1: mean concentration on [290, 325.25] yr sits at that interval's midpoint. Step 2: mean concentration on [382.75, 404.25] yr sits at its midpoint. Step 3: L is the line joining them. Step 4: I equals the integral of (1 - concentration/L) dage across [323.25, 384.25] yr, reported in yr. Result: 7.9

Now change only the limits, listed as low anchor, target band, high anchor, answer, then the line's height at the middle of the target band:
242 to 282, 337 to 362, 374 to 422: 4.4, 1.82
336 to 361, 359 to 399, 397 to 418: -4.7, 1.61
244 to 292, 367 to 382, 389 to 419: -0.1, 1.78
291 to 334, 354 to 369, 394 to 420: -3.5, 1.45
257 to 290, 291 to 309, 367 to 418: 1.1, 1.84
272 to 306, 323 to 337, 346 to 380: 10.0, 1.78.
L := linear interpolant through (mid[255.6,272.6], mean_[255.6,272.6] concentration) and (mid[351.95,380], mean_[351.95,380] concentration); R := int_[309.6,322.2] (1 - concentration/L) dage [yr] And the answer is 6.5 yr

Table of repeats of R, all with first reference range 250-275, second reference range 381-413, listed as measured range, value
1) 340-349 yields 2.2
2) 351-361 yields 0.2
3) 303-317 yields 4.3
